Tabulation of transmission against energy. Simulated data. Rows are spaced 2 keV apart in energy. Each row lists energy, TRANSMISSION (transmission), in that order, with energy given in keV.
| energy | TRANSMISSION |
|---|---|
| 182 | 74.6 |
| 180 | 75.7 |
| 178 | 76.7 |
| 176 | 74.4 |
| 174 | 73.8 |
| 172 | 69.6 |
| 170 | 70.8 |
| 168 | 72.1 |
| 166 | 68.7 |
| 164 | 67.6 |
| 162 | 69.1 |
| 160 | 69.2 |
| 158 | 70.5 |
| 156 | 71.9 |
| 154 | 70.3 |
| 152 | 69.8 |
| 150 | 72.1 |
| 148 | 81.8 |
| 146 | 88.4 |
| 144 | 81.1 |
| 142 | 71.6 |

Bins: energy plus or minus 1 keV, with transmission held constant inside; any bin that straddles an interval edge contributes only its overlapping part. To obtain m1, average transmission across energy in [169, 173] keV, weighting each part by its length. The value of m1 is 70.2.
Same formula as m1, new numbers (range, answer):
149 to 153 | 70.9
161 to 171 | 69.7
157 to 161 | 69.8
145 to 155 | 76.5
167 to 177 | 72.1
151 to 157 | 70.7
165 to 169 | 70.4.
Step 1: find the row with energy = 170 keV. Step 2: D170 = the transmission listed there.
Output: 70.8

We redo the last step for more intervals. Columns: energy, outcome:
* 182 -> 74.6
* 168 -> 72.1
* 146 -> 88.4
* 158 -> 70.5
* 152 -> 69.8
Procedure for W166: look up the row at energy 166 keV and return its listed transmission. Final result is 68.7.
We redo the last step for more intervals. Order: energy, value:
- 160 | 69.2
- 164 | 67.6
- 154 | 70.3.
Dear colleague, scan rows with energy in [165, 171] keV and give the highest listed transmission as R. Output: 72.1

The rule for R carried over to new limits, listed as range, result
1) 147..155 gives 81.8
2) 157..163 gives 70.5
